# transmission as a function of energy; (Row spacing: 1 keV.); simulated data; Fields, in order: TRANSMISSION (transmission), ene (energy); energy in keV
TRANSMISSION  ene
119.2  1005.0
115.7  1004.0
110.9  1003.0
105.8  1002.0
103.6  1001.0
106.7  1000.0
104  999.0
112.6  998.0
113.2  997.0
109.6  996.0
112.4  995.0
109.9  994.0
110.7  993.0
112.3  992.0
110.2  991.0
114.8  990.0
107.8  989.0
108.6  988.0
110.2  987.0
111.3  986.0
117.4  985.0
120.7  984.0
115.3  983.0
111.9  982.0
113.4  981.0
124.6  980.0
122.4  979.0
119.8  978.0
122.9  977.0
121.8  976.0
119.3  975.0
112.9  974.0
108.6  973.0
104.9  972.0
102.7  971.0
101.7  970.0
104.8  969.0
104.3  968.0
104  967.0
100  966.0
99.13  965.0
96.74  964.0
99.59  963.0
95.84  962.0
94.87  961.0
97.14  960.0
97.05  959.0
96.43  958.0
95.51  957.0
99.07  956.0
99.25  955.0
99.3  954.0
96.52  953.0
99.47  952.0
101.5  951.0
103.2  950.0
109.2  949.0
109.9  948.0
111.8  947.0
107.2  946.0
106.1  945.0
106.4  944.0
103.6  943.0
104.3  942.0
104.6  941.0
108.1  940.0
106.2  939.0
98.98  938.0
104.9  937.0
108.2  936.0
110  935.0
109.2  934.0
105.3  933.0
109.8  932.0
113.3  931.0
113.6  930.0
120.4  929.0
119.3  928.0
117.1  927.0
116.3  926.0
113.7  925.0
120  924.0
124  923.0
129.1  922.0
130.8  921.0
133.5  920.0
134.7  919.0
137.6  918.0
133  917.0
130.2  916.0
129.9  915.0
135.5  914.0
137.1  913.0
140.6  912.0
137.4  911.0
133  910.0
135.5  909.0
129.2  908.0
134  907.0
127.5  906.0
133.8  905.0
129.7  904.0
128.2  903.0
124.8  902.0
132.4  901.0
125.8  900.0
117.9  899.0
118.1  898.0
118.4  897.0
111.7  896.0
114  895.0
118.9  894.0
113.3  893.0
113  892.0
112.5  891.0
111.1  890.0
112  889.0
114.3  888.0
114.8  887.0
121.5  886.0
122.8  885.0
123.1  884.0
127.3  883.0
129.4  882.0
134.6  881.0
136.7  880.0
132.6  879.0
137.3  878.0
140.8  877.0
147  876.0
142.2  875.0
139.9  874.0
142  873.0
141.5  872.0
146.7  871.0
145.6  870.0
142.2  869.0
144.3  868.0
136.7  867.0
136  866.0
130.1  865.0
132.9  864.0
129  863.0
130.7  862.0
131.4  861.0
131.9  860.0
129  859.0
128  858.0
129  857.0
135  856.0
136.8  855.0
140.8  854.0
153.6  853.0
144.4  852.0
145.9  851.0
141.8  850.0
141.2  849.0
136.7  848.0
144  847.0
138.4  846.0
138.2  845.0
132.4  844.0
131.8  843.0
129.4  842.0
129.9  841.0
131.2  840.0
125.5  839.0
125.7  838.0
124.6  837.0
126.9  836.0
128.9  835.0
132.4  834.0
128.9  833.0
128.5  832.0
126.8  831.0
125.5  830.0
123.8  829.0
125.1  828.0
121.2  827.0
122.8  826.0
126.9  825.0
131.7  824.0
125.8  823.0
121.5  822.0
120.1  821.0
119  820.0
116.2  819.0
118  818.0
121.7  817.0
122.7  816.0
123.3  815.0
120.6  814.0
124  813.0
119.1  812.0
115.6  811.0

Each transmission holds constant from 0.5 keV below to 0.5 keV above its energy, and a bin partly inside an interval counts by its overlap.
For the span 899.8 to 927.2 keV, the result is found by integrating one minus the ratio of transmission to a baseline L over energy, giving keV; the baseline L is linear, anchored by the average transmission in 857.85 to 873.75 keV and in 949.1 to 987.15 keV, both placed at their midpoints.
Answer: -1.69 keV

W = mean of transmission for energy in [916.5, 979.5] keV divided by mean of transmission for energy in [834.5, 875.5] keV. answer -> 0.8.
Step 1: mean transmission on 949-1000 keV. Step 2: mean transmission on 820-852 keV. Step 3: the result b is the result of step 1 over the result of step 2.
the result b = 0.8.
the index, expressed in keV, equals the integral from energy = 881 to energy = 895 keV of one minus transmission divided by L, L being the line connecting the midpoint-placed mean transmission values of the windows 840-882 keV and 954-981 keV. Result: 1.2 keV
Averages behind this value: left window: 137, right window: 106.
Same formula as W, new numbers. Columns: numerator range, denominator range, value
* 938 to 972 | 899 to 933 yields 0.80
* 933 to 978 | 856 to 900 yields 0.81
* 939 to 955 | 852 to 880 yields 0.76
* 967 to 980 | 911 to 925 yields 0.85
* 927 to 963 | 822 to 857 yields 0.79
